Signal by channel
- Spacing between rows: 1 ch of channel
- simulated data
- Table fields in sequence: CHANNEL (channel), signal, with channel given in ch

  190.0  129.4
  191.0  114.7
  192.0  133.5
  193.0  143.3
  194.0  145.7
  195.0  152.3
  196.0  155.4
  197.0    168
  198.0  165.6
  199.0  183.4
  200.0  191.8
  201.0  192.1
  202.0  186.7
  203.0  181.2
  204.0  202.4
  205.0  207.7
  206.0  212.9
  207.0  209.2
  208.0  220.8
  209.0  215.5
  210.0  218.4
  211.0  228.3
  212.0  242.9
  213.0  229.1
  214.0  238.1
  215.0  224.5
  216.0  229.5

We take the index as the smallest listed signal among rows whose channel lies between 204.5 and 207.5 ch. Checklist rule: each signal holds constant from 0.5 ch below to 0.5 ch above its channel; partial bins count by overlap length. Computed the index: 207.7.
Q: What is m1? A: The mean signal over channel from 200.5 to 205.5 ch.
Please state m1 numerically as 194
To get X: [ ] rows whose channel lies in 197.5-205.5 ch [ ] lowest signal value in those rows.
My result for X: 165.6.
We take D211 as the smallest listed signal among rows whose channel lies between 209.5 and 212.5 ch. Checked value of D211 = 218.4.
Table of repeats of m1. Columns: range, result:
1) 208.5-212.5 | 226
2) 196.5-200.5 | 177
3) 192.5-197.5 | 153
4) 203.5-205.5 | 205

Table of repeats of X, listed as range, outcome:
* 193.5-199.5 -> 145.7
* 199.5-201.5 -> 191.8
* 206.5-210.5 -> 209.2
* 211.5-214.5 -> 229.1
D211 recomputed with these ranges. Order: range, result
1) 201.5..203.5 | 181.2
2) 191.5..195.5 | 133.5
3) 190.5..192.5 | 114.7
